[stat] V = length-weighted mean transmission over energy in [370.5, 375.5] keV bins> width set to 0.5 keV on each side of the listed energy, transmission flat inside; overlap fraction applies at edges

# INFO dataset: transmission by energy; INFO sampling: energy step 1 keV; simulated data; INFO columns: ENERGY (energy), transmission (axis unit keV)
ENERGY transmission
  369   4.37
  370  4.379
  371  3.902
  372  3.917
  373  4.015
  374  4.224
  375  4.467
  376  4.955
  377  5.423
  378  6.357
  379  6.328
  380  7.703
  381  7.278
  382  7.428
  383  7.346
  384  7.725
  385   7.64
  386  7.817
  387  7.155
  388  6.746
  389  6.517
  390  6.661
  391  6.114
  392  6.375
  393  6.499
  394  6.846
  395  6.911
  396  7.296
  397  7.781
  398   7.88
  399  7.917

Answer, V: 4.1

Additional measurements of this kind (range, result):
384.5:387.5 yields 7.54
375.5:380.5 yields 6.15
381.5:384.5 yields 7.5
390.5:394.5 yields 6.46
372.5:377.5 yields 4.62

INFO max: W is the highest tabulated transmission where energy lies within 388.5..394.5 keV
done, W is 6.846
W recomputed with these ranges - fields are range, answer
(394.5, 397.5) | 7.781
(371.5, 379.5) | 6.357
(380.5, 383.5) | 7.428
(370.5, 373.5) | 4.015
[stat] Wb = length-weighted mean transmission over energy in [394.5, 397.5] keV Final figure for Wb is 7.33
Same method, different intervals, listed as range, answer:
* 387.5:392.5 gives 6.48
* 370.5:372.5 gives 3.91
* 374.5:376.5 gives 4.71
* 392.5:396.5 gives 6.89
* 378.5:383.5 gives 7.22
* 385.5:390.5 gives 6.98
